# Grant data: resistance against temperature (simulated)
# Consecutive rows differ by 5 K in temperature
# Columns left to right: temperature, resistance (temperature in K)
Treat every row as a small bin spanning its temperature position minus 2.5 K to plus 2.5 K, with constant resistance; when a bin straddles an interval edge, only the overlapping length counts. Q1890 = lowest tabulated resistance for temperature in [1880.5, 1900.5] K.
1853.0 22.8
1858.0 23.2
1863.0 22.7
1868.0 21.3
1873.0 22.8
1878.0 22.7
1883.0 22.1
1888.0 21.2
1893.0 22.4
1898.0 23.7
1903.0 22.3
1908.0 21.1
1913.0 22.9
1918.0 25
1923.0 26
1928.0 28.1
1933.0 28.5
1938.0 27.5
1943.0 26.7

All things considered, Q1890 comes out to 21.2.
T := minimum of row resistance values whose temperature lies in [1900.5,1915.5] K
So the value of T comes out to 21.1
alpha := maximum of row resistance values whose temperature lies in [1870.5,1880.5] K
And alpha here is 22.8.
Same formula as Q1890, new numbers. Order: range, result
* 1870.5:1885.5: 22.1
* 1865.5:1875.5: 21.3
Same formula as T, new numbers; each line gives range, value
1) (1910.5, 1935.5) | 22.9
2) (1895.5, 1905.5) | 22.3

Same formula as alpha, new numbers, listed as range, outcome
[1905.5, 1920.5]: 25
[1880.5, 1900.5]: 23.7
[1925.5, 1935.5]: 28.5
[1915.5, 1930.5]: 28.1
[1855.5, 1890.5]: 23.2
